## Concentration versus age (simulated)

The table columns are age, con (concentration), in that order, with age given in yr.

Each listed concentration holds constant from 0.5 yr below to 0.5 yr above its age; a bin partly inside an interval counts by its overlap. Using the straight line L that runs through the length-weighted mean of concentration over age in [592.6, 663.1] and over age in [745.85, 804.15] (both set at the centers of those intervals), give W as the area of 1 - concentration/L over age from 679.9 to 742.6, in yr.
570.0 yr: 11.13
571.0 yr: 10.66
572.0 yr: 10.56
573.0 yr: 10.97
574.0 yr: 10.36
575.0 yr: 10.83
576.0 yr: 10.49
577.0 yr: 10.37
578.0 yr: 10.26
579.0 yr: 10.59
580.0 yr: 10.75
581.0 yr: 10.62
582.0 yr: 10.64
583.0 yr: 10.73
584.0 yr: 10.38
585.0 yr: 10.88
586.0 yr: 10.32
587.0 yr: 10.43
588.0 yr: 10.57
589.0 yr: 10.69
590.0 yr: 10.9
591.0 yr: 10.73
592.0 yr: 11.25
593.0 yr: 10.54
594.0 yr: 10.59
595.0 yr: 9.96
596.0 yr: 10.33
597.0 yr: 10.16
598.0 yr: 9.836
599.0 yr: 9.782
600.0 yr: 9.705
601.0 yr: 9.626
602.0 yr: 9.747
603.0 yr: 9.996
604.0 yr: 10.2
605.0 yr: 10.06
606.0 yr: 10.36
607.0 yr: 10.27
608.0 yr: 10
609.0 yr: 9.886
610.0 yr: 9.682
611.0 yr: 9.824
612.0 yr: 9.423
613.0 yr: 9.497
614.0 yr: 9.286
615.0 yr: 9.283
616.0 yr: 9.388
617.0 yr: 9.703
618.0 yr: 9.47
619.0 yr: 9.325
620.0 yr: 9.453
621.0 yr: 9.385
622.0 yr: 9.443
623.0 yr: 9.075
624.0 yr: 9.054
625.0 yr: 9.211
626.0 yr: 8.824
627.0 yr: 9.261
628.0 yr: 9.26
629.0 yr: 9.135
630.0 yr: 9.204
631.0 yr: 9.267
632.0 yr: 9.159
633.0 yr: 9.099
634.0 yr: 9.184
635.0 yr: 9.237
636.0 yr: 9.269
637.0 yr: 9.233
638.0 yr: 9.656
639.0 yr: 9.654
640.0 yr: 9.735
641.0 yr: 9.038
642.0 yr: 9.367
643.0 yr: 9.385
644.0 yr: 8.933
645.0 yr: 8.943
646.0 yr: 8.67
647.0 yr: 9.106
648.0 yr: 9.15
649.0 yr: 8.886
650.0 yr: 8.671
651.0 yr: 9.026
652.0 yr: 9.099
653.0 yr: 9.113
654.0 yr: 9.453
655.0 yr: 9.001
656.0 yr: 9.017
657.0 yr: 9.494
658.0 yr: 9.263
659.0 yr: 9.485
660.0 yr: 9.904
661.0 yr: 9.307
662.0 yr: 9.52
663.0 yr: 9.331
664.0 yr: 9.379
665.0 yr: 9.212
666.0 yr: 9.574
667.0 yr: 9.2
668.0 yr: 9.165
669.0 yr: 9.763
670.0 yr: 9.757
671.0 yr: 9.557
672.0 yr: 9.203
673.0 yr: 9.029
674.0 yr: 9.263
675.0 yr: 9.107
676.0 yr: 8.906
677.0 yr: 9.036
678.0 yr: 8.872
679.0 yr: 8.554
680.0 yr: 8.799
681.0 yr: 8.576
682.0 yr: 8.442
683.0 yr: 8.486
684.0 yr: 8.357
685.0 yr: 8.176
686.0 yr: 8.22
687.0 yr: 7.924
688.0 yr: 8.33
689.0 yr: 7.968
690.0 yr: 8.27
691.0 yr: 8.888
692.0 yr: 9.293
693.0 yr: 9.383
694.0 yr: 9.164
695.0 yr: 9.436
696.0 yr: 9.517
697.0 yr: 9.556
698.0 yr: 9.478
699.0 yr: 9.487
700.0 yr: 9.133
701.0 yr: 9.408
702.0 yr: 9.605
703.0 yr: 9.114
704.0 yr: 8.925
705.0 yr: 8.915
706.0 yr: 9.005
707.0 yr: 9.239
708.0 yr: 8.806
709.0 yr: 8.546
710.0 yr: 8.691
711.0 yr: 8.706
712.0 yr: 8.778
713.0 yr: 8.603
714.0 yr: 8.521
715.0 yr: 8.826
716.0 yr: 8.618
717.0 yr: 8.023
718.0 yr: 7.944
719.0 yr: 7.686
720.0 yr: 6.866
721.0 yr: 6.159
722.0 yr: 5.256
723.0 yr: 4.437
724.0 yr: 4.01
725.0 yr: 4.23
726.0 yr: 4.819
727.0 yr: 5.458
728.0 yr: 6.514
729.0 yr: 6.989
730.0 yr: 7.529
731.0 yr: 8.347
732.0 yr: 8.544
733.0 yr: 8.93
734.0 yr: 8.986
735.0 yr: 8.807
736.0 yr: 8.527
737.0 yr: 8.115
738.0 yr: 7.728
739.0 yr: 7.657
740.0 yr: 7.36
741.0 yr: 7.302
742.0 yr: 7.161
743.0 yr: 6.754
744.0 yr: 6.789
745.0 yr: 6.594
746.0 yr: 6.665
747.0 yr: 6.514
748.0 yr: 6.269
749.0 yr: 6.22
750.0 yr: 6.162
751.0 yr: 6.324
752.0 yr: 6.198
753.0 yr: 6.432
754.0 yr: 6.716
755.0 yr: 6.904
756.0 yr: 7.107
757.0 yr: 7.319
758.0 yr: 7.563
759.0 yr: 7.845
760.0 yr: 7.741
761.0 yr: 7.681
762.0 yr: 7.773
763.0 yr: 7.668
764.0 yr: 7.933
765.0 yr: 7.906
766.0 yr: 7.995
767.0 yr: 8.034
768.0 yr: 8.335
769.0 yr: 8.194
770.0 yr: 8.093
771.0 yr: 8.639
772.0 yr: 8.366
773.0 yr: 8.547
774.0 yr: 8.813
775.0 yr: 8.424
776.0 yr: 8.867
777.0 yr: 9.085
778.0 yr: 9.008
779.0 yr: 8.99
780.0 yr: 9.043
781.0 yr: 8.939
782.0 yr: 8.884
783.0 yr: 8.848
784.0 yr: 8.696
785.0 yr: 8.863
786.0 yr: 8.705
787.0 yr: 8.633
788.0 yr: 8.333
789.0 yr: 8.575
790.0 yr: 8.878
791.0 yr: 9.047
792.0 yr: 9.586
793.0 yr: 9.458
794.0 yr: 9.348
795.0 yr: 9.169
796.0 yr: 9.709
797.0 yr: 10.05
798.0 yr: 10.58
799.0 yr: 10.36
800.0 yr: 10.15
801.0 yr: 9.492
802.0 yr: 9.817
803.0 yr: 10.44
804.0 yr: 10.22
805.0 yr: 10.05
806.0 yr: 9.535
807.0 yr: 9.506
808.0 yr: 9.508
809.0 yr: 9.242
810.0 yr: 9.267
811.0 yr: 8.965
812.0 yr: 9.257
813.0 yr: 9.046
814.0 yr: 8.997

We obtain 5.4 yr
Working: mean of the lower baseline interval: 9.46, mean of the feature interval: 8.1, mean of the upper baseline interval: 8.37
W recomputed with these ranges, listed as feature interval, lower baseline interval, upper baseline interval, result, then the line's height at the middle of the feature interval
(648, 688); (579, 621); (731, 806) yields 1.40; 9.37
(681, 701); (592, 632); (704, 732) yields -2.07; 8.01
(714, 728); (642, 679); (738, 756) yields 2.04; 7.49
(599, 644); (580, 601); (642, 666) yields 1.61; 9.83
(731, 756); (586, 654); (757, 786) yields 3.92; 8.6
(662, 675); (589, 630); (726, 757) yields -1.15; 8.6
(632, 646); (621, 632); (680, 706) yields -0.21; 9.13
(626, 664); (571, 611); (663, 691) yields 0.76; 9.42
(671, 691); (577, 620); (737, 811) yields 1.41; 9.29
